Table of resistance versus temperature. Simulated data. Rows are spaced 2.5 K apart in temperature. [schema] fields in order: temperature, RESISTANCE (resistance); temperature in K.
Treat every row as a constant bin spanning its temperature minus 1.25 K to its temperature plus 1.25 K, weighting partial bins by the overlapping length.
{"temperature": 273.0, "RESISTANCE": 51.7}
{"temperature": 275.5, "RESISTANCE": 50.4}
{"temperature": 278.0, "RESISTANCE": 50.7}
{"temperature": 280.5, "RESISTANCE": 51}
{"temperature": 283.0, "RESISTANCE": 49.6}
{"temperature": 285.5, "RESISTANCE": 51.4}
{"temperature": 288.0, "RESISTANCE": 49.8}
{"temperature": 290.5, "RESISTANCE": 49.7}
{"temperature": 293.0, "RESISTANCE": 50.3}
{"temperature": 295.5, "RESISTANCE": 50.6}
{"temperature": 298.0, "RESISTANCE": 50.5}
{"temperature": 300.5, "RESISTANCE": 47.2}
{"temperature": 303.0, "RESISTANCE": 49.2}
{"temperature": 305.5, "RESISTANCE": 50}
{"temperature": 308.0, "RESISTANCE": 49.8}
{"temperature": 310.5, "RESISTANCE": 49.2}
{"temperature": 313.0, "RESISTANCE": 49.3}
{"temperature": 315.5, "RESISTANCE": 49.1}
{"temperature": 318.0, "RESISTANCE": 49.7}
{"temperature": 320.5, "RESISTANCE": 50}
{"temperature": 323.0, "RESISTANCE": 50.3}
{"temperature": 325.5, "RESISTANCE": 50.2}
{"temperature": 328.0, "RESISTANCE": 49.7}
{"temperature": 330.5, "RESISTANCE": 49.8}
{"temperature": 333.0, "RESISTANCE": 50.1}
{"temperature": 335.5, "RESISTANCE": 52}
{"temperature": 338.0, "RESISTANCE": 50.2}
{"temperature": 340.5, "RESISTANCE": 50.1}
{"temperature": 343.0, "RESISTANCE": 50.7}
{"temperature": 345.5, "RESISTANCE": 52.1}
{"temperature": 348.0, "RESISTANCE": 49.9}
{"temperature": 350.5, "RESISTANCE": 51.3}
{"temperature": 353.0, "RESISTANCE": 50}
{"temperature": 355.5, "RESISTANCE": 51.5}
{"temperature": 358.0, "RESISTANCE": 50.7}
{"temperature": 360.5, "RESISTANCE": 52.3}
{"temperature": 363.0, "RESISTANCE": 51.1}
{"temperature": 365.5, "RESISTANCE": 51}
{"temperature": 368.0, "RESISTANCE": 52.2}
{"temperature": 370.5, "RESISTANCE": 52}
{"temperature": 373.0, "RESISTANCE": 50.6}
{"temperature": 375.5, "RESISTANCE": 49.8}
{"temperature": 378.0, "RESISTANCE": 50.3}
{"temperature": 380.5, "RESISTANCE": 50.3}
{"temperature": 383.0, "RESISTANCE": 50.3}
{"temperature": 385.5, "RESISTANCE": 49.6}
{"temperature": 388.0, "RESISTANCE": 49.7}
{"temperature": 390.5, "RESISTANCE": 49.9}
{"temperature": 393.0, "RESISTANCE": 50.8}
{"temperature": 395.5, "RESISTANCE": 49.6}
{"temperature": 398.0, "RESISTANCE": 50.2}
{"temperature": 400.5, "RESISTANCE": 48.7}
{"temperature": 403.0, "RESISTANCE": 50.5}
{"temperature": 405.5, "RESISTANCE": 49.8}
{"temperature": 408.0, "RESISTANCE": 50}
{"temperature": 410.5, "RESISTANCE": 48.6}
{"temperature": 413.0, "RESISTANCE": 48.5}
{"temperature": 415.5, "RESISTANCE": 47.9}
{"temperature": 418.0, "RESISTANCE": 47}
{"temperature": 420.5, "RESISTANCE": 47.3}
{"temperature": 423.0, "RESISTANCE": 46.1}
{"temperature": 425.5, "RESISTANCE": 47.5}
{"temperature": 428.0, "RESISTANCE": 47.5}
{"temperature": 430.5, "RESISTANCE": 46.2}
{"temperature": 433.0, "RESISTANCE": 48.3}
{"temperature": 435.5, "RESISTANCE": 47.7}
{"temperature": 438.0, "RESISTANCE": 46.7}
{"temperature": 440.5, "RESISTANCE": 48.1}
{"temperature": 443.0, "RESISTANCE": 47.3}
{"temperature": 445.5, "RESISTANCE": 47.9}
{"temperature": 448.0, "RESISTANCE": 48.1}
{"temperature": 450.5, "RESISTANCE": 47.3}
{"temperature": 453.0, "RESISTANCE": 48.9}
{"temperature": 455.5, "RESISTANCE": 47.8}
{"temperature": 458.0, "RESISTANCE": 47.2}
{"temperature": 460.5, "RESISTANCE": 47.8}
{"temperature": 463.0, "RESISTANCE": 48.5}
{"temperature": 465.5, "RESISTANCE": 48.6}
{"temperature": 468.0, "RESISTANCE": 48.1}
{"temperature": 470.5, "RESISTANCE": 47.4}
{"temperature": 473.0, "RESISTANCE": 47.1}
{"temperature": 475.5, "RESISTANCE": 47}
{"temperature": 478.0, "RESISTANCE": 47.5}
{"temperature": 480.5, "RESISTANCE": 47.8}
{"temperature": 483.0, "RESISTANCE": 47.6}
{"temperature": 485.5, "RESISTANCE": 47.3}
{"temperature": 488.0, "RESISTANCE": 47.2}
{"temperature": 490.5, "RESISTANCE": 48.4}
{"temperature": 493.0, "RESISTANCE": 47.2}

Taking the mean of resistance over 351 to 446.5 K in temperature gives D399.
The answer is 49.3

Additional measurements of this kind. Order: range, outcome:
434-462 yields 47.7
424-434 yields 47.3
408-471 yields 47.7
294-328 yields 49.6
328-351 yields 50.6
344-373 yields 51.2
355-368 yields 51.4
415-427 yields 47.1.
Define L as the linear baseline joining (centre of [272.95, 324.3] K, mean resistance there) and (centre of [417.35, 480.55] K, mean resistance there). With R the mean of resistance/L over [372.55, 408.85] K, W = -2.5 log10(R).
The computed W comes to -0.033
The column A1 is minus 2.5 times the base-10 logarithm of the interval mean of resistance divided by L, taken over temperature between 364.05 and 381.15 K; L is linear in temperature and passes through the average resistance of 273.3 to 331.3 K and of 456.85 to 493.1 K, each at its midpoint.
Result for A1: -0.04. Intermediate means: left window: 49.9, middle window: 50.9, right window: 47.7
